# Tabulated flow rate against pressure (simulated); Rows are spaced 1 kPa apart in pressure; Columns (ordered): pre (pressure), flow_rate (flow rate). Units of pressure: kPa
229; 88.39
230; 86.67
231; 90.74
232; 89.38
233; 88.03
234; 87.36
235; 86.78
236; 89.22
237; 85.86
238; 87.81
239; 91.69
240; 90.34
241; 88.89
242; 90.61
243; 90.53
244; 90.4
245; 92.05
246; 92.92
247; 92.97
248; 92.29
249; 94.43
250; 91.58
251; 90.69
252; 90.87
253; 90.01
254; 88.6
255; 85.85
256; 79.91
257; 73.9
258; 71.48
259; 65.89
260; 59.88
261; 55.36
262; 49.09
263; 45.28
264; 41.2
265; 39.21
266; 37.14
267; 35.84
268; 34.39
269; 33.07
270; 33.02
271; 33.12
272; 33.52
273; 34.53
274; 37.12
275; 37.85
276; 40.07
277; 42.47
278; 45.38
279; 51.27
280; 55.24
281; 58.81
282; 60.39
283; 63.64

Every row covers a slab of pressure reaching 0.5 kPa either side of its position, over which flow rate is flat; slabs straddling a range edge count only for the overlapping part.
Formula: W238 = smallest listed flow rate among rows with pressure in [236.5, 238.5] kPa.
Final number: 85.86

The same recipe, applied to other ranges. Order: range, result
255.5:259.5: 65.89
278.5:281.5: 51.27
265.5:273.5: 33.02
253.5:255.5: 85.85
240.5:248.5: 88.89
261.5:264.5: 41.2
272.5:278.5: 34.53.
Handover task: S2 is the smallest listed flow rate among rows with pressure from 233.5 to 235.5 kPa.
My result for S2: 86.78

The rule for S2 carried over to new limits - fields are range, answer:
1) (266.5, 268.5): 34.39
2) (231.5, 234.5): 87.36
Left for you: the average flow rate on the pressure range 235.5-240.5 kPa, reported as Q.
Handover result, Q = 89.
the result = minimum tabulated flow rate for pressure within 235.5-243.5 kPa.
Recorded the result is 85.86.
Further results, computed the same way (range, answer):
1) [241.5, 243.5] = 90.53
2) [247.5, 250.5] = 91.58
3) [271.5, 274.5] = 33.52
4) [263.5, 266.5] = 37.14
